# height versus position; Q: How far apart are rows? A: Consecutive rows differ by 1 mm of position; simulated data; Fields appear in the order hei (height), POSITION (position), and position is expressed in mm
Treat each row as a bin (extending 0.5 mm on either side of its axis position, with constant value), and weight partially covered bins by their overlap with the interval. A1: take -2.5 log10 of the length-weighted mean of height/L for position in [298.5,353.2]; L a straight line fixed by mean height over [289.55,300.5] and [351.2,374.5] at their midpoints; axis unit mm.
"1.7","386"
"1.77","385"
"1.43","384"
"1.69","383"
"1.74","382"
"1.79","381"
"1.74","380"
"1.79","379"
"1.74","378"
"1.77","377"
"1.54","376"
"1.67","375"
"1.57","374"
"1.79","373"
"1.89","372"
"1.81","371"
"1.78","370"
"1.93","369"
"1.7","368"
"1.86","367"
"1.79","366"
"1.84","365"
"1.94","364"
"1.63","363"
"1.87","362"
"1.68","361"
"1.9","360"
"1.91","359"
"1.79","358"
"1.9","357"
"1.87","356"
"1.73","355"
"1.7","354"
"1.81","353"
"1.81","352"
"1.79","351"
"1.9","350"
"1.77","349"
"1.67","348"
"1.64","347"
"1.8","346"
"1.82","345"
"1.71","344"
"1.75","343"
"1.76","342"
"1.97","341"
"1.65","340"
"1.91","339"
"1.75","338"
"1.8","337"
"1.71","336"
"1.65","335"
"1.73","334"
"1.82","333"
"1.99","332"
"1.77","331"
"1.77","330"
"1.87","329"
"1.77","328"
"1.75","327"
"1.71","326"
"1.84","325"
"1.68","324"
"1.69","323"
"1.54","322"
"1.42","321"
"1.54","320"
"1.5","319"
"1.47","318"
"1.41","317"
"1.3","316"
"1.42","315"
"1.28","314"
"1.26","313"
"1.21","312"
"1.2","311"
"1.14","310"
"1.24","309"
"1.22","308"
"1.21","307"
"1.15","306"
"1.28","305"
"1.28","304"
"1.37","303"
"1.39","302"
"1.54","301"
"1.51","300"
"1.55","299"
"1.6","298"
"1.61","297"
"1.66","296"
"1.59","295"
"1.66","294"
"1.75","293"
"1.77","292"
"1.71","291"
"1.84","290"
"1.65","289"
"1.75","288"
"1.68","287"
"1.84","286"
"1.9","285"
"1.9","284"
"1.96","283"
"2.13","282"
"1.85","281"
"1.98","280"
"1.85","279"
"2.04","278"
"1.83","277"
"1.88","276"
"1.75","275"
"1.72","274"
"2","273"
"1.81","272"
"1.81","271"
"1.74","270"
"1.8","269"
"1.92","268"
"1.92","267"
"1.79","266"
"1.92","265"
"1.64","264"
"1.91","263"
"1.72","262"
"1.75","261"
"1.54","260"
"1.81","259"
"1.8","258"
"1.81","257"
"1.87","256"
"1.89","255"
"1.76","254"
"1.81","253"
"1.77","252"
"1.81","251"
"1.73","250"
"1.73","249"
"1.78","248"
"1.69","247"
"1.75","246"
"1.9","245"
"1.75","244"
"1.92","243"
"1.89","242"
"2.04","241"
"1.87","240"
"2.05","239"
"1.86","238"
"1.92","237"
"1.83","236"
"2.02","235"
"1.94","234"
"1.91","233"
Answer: 0.09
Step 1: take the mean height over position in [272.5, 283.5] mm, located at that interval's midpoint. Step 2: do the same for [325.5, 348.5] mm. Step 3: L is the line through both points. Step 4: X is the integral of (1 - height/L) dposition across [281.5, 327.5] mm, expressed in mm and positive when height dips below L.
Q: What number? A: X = 7.5 mm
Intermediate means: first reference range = 1.91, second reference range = 1.77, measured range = 1.55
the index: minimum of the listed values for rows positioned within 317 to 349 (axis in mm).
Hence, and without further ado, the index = 1.41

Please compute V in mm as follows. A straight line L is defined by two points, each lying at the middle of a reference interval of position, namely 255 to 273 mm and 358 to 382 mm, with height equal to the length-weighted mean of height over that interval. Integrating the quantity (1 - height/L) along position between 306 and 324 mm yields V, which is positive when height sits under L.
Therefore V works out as 4.4 mm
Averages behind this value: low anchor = 1.81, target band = 1.36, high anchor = 1.78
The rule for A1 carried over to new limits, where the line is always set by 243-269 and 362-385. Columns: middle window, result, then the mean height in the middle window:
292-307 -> 0.19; 1.5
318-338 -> 0.04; 1.71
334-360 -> -0.01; 1.78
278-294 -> -0.03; 1.84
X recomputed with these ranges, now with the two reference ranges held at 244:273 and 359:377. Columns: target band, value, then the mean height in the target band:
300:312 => 3.4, 1.28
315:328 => 1.6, 1.57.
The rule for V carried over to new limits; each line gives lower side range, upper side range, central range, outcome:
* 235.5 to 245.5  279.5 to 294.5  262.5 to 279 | 0.1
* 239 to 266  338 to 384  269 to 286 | -0.8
